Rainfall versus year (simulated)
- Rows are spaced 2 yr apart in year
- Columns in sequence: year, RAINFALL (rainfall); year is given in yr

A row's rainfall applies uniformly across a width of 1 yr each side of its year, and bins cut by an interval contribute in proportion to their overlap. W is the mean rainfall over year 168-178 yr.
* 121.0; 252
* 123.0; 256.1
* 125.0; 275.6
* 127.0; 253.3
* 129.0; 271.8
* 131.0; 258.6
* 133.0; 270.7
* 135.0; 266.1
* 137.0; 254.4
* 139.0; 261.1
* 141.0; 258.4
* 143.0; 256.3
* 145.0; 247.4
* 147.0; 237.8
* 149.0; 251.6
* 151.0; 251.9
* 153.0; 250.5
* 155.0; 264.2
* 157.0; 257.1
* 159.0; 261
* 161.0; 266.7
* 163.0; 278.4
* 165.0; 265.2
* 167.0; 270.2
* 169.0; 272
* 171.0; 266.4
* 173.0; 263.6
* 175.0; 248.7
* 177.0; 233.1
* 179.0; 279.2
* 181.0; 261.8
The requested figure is 257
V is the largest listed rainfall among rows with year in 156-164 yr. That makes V 278.4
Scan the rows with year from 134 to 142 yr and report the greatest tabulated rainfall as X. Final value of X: 266.1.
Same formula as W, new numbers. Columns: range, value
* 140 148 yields 250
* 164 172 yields 268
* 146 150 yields 245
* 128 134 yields 267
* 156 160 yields 259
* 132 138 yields 264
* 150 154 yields 251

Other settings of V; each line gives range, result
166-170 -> 272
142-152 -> 256.3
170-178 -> 266.4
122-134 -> 275.6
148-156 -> 264.2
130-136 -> 270.7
